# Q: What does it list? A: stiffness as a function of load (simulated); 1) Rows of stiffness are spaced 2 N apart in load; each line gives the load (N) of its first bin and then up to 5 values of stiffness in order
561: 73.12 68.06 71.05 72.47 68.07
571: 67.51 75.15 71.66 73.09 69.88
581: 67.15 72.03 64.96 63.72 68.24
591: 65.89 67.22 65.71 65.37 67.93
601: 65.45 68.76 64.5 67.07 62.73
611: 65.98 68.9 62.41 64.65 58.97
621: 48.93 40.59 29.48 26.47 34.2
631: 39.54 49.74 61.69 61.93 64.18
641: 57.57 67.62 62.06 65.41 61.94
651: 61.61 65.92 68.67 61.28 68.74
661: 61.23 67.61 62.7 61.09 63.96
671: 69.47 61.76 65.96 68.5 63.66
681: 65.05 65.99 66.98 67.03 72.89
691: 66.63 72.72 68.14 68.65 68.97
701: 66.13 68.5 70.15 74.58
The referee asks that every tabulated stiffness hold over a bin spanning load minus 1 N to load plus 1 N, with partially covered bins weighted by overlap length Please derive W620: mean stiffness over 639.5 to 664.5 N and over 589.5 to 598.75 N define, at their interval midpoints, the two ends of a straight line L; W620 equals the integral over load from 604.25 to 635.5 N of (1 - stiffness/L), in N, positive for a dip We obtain 6.1 N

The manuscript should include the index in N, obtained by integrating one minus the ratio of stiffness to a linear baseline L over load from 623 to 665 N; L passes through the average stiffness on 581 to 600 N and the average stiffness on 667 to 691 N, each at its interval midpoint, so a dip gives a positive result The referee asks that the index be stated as 6.2 N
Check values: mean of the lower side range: 66.8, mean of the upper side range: 66.3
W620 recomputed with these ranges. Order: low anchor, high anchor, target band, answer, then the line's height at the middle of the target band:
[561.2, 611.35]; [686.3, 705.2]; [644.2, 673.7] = 1.9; 68.7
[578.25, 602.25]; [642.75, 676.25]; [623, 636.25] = 5.0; 65.6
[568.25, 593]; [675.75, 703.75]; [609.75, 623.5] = 1.8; 68.5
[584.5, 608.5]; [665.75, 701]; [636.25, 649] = 0.7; 66.5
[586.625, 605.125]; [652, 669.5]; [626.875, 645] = 3.3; 65.3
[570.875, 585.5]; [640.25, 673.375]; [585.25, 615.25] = 1.2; 68.7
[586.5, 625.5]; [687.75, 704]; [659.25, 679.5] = 0.7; 67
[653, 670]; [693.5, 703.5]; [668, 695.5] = -0.2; 66.6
